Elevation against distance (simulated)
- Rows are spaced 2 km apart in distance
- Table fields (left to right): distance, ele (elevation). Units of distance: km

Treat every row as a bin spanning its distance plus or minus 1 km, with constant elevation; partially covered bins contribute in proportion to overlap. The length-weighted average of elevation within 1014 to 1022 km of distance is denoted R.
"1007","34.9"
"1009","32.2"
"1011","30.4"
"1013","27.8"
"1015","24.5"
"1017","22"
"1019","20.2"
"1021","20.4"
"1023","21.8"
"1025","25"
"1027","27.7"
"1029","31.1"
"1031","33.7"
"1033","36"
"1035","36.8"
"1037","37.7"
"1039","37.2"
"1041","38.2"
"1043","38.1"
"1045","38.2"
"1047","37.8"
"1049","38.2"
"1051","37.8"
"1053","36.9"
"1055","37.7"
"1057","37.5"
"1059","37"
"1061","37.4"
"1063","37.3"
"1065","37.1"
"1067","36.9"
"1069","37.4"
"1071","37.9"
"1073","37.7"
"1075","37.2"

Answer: 21.8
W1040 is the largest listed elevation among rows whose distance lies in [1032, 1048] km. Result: 38.2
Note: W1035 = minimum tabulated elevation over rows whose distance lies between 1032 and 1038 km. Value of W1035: 36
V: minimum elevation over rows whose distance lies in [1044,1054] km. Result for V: 36.9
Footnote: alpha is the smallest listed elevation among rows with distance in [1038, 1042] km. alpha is 37.2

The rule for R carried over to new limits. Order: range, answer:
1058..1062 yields 37.2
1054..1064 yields 37.4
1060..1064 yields 37.3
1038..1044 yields 37.8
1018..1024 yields 20.8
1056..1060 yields 37.2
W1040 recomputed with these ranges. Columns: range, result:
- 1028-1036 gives 36.8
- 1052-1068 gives 37.7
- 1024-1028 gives 27.7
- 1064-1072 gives 37.9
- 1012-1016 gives 27.8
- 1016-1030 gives 31.1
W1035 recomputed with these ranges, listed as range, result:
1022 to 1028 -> 21.8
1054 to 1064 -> 37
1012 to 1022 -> 20.2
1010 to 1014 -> 27.8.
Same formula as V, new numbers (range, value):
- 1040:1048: 37.8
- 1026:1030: 27.7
